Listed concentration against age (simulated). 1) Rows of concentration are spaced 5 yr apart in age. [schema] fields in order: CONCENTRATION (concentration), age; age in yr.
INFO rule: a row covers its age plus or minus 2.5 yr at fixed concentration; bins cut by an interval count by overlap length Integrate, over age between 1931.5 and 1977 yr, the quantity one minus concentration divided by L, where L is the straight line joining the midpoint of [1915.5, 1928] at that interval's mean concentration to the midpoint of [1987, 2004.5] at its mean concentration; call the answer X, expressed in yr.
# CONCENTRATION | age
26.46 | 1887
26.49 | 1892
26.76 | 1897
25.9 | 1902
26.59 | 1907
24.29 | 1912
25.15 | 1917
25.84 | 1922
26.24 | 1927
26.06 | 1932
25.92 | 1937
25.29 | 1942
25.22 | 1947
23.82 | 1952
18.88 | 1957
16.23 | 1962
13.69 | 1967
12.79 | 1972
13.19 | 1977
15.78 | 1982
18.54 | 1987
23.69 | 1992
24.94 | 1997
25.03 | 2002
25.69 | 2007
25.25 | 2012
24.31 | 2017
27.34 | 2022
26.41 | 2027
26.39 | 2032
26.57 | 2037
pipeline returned 8.6 yr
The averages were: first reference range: 25.7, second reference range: 23.7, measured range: 20.2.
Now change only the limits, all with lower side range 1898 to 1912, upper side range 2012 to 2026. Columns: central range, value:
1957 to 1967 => 3.72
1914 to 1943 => 0.19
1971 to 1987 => 6.87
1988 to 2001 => 1.05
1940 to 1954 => 0.59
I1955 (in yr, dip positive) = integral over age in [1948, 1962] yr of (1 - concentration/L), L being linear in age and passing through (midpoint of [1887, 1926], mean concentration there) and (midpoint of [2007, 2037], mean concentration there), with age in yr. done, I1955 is 2.7 yr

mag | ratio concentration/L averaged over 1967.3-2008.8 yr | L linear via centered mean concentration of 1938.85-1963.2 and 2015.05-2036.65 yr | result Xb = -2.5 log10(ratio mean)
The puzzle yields 0.24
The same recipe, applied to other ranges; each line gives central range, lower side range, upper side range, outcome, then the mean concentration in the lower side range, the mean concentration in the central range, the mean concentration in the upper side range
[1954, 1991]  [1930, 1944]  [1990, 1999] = 0.48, 25.8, 16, 24.3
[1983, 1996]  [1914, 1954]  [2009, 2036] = 0.23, 25.4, 20.9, 26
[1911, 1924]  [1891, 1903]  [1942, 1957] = 0.01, 26.4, 25.2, 23.7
